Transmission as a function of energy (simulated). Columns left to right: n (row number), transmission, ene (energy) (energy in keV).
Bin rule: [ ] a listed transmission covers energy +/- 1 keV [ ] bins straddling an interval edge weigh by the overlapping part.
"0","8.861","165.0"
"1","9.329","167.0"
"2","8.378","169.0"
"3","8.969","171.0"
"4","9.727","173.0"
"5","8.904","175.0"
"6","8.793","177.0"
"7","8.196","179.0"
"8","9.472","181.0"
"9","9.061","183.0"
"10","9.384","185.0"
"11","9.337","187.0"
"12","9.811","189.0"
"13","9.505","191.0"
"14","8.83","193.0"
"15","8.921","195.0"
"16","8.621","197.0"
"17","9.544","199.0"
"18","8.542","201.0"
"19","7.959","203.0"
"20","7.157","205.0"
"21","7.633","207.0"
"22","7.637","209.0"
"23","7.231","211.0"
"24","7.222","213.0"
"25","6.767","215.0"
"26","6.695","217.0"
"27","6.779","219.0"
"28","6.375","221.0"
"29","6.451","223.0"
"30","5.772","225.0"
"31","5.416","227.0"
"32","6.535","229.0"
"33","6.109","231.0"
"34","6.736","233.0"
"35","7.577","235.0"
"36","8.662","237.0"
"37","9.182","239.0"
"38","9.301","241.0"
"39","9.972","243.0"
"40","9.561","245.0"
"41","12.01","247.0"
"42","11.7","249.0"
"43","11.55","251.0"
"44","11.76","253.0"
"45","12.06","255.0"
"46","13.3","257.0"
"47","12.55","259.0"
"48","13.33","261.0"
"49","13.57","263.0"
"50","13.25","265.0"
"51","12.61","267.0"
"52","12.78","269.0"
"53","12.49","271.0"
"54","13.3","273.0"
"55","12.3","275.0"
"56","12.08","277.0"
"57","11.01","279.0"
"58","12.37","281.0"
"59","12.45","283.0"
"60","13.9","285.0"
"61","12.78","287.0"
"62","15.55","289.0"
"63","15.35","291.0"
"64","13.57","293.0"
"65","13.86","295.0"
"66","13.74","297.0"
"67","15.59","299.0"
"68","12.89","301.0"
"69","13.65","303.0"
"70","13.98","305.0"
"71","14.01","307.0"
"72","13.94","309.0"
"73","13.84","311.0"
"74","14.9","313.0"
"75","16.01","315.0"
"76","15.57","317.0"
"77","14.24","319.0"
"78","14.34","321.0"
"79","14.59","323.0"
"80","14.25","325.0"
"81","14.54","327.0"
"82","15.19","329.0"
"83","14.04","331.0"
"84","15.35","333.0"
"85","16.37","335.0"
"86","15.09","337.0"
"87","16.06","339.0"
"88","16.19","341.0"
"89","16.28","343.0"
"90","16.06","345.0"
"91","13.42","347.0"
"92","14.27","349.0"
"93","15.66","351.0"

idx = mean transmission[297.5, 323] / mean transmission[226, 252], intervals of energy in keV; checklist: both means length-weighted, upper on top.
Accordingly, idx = 1.6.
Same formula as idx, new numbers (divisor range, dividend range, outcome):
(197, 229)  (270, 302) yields 1.86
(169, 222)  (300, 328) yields 1.72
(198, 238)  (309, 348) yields 2.11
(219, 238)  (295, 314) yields 2.12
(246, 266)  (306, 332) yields 1.17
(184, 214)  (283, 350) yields 1.72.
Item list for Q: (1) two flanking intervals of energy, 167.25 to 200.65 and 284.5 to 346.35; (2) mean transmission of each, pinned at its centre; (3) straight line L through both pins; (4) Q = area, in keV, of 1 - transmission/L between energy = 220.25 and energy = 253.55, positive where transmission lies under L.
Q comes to 8.6 keV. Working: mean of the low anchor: 9.09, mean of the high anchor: 14.7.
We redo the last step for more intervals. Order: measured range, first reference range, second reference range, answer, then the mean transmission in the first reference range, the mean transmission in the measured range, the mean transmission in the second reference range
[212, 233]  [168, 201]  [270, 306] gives 8.3 keV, 9.07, 6.43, 13.4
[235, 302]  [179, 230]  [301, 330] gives -3.9 keV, 7.87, 12.4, 14.4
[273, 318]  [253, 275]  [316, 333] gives 0.0 keV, 12.8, 13.8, 14.6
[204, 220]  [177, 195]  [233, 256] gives 4.1 keV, 9.16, 7.14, 10.1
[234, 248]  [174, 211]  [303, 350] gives 1.9 keV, 8.7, 9.47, 14.9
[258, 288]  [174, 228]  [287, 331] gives -1.2 keV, 8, 12.7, 14.4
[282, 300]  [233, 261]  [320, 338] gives -1.6 keV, 10.7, 14.1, 14.9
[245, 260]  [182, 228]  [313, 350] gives -2.0 keV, 7.85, 12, 15.1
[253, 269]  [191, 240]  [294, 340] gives -3.3 keV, 7.47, 12.9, 14.6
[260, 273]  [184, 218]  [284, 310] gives -0.9 keV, 8.28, 13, 14.1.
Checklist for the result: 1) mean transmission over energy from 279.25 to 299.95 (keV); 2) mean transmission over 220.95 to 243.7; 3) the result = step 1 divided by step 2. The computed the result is 1.9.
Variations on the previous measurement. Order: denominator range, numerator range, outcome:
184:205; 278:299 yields 1.51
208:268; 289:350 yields 1.59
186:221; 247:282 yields 1.54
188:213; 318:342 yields 1.79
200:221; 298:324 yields 1.97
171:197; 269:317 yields 1.50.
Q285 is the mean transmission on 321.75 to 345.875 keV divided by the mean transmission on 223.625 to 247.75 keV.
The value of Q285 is 1.91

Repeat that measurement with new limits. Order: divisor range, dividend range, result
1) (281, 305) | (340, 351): 1.10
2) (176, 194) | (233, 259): 1.15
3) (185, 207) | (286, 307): 1.60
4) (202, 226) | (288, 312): 2.03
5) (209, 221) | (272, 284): 1.76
